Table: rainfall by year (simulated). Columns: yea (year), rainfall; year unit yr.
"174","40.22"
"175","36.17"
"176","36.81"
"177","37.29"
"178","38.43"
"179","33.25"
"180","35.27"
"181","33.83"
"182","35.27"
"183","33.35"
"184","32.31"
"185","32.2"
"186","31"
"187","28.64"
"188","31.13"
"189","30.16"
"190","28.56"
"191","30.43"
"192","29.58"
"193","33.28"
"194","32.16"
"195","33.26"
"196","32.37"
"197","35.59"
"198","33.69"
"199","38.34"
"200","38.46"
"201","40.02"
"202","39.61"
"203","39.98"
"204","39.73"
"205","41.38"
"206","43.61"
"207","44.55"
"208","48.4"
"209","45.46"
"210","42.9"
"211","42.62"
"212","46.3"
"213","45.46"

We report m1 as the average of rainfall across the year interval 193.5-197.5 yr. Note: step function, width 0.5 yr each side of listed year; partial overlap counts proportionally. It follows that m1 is 33.3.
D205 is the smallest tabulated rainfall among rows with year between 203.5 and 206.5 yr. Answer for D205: 39.73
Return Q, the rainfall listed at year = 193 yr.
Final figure 33.28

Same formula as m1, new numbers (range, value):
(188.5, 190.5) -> 29.4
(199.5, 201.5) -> 39.2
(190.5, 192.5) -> 30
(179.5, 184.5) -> 34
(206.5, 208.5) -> 46.5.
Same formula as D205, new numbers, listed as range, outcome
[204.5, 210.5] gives 41.38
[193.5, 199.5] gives 32.16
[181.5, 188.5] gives 28.64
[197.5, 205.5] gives 33.69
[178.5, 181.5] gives 33.25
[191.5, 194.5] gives 29.58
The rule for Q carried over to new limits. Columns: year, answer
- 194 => 32.16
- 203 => 39.98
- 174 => 40.22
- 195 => 33.26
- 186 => 31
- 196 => 32.37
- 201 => 40.02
